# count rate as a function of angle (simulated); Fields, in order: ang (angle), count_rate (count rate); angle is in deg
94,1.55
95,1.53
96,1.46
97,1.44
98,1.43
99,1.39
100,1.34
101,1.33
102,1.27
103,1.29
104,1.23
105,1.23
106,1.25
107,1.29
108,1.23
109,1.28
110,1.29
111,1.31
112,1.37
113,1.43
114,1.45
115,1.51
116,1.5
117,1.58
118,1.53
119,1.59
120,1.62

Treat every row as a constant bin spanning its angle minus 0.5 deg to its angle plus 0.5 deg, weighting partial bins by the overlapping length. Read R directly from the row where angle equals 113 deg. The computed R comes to 1.43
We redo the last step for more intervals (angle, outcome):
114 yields 1.45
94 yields 1.55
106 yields 1.25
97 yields 1.44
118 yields 1.53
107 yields 1.29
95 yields 1.53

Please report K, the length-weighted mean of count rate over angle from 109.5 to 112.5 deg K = 1.32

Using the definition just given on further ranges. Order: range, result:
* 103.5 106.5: 1.24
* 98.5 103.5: 1.32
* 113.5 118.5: 1.51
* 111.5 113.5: 1.4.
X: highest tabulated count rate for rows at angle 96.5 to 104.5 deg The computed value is 1.44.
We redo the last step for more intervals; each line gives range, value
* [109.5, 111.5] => 1.31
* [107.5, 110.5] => 1.29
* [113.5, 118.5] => 1.58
